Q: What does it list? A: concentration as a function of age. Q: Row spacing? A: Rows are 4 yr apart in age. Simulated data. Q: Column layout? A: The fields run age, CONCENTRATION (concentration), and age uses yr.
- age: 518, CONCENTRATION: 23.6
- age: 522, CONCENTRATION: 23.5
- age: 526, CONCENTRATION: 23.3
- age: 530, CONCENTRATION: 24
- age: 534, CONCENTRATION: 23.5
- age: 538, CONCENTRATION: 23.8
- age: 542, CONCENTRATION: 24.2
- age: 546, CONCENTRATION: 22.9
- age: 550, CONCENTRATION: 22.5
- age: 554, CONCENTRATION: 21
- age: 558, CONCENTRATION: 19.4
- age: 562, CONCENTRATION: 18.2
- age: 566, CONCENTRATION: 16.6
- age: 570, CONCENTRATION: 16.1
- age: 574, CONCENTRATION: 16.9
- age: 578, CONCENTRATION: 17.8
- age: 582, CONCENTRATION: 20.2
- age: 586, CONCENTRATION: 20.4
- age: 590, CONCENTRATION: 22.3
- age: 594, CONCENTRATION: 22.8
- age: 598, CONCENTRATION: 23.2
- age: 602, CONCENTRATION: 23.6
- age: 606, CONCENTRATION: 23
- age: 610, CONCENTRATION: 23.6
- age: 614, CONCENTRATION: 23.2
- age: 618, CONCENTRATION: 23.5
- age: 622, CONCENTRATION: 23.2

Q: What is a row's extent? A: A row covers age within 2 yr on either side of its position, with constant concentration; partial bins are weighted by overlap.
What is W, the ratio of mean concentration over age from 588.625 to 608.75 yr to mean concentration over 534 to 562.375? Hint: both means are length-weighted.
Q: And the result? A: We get 1.04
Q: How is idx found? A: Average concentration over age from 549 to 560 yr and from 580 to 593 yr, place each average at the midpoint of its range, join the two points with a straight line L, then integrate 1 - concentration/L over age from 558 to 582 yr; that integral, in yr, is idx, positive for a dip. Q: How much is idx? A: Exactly 3.9 yr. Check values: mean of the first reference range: 20.8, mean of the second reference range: 21.1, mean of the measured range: 17.6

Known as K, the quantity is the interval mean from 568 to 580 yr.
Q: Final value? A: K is 16.9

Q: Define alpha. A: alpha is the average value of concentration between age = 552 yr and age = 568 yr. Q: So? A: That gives 18.8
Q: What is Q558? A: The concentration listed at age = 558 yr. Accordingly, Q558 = 19.4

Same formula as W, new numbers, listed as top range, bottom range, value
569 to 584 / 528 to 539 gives 0.75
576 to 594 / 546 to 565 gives 1.01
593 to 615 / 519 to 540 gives 0.98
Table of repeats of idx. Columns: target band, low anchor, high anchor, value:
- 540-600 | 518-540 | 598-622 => 8.1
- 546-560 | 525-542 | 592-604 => 1.4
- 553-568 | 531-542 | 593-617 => 3.1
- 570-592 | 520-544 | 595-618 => 4.0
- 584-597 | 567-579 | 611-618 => -1.5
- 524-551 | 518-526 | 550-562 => -1.9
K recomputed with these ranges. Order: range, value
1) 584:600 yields 22.2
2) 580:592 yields 21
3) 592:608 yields 23.1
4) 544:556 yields 22.1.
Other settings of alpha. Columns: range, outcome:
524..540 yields 23.6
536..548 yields 23.6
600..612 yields 23.4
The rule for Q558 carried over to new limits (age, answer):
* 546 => 22.9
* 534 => 23.5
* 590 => 22.3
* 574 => 16.9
